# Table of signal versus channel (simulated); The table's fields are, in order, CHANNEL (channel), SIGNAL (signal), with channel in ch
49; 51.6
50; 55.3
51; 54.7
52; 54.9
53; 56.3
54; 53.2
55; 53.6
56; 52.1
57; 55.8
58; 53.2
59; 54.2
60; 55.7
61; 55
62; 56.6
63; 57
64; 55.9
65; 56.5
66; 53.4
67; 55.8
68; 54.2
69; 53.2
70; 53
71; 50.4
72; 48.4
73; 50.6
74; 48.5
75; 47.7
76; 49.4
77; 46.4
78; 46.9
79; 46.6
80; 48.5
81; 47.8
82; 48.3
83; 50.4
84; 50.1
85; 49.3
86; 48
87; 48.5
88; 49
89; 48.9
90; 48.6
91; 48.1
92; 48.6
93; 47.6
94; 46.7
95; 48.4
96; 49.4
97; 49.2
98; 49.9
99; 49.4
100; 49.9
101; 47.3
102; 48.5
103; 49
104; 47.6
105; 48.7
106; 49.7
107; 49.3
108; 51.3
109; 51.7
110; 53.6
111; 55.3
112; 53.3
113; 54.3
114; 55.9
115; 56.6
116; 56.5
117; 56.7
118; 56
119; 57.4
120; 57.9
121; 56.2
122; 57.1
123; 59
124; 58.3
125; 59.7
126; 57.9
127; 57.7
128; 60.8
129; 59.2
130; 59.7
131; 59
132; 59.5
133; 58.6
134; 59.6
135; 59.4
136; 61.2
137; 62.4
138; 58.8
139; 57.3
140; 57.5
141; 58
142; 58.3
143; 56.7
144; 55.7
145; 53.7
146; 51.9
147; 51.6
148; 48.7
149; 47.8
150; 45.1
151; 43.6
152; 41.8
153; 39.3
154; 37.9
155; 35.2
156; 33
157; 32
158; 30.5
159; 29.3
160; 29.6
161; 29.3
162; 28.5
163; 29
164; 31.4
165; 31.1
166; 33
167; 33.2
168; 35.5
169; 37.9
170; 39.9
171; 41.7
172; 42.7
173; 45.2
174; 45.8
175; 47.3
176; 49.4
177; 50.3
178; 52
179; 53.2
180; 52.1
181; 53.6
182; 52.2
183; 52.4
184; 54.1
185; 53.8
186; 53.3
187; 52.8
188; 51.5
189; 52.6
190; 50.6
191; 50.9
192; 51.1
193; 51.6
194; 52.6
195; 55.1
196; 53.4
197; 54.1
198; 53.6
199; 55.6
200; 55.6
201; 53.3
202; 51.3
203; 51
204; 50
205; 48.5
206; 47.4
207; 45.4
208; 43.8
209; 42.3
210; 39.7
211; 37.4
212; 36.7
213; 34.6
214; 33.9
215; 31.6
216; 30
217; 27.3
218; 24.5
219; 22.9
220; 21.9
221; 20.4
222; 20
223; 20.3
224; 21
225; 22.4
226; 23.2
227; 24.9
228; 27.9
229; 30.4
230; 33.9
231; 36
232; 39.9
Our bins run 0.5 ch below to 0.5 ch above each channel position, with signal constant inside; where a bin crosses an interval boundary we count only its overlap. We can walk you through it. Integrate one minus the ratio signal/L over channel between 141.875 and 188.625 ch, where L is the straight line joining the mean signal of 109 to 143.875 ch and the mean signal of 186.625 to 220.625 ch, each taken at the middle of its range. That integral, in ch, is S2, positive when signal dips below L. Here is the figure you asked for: 6.6 ch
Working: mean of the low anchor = 57.7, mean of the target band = 43.6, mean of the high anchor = 44.4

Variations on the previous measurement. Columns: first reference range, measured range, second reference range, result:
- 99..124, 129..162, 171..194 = 2.19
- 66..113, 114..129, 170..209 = -2.32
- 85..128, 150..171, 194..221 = 5.54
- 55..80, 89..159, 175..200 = 0.72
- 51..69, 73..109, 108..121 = 4.20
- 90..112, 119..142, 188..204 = -3.77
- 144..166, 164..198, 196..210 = -2.35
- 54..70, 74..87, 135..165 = 1.06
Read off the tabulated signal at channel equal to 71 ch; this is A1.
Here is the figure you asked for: 50.4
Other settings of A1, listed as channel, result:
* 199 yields 55.6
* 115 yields 56.6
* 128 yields 60.8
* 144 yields 55.7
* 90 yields 48.6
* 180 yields 52.1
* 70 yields 53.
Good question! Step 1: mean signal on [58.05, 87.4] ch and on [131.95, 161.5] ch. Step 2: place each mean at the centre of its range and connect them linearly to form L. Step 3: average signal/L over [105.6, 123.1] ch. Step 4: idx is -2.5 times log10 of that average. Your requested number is -0.11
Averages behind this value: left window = 51.3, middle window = 54.8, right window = 47.9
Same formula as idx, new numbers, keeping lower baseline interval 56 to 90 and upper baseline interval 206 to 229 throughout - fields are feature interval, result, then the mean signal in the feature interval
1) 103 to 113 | -0.11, 51.2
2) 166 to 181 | -0.22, 44.6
